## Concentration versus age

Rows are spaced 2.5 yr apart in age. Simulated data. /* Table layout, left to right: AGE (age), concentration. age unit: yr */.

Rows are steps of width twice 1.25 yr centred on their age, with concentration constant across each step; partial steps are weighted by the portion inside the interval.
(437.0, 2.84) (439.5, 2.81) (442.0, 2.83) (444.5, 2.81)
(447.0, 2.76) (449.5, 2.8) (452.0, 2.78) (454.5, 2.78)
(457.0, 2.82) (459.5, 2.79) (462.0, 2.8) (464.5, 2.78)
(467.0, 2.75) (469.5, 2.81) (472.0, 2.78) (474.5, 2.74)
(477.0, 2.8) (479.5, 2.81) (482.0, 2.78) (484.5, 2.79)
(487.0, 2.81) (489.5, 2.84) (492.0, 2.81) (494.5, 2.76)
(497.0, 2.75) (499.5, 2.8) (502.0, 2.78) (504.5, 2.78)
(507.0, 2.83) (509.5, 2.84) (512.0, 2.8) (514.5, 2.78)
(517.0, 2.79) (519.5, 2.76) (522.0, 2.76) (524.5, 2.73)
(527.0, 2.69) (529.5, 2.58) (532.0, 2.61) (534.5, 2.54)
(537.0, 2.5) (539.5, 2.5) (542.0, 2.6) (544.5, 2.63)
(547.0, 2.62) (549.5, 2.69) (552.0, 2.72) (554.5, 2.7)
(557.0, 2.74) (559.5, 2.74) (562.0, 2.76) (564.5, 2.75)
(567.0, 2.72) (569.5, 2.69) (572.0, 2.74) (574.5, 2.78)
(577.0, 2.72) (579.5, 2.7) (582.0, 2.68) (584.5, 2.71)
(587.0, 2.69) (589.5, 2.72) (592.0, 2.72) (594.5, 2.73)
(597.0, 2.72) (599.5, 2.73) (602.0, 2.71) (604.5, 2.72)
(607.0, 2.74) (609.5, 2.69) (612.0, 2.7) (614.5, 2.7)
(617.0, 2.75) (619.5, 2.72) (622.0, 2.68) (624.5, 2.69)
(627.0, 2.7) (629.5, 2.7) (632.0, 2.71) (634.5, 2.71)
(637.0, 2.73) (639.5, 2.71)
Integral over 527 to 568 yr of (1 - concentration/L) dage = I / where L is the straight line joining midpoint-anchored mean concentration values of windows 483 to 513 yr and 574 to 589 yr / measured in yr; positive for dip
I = 1.4 yr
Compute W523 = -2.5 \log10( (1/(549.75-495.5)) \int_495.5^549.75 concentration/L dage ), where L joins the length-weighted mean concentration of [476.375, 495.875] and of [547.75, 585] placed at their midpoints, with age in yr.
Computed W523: 0.026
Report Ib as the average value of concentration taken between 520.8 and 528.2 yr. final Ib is 2.73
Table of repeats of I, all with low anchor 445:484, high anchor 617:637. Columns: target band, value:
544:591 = 0.4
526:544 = 1.2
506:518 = -0.2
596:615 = 0.0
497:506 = 0.0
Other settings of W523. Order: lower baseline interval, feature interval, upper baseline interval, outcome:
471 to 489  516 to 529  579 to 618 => 0.010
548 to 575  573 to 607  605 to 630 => -0.001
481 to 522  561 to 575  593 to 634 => 0.003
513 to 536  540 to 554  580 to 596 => 0.021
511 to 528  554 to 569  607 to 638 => 0.001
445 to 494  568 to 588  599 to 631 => 0.006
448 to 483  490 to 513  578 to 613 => -0.012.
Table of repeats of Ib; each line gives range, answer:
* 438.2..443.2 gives 2.82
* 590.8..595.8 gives 2.73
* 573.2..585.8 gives 2.72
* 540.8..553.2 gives 2.65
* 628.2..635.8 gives 2.71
